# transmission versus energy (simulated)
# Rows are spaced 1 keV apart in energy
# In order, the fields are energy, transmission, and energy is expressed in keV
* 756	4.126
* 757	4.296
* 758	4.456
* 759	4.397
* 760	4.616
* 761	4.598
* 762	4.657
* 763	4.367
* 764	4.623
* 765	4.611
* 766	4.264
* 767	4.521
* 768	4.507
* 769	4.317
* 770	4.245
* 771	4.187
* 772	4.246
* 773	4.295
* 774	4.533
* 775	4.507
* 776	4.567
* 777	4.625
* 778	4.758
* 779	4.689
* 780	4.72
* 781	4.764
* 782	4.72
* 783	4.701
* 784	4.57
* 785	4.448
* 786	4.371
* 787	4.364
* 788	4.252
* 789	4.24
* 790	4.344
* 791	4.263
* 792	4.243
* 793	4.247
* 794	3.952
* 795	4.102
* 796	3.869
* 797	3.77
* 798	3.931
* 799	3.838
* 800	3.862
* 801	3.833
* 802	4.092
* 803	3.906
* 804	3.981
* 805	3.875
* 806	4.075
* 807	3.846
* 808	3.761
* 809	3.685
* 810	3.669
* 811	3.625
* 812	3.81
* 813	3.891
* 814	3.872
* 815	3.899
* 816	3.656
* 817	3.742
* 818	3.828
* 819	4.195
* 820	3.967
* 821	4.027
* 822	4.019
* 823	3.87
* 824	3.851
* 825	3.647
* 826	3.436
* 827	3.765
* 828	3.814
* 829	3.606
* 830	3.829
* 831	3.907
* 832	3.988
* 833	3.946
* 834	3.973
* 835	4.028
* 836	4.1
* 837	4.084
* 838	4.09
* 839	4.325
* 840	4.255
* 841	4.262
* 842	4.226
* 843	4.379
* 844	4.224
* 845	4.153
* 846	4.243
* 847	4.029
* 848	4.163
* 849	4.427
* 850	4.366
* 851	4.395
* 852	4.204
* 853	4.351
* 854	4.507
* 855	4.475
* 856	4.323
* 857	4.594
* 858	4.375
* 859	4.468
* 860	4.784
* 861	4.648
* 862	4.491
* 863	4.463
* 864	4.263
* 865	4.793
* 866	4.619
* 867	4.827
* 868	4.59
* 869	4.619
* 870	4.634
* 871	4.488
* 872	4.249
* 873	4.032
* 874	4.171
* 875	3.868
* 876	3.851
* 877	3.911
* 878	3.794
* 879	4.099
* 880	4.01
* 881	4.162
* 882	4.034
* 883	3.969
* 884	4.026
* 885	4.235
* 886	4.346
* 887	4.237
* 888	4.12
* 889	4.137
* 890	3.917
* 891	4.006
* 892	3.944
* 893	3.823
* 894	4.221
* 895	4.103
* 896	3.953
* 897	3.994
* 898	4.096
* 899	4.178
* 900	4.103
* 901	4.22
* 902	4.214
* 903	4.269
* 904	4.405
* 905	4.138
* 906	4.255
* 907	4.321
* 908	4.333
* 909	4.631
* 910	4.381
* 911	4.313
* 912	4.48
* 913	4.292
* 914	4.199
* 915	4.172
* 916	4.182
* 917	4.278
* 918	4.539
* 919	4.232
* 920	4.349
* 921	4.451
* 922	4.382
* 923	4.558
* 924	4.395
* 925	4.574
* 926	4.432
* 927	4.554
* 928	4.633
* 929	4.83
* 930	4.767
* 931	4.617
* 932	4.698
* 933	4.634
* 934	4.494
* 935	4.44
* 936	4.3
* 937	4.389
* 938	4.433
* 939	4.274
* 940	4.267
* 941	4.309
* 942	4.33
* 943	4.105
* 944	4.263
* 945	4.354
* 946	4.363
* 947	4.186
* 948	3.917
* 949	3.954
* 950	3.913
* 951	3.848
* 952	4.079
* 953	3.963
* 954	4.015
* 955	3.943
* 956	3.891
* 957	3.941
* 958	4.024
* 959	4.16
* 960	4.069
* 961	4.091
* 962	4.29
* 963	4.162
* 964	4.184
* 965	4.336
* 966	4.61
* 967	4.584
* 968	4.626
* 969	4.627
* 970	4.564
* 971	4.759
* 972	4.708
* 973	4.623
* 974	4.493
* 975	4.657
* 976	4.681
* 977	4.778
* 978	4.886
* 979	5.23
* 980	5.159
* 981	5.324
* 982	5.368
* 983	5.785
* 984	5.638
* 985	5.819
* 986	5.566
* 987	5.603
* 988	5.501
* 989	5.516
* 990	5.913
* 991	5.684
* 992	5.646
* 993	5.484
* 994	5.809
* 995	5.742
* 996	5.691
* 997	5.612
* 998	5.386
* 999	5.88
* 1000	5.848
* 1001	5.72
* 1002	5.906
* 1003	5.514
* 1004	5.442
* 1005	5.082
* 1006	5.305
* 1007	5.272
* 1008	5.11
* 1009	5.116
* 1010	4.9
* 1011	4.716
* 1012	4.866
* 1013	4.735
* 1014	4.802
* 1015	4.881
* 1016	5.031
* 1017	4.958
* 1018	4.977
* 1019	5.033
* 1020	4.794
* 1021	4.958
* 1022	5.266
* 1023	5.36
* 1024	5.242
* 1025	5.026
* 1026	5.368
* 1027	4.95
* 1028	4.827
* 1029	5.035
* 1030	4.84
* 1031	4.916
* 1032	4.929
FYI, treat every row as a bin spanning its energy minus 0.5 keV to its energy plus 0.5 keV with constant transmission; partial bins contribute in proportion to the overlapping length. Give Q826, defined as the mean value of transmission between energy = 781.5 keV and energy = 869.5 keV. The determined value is 4.14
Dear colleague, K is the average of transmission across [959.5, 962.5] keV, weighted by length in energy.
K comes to 4.15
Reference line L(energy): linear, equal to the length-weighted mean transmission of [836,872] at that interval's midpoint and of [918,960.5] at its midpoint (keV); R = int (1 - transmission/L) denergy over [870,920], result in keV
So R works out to 2.07 keV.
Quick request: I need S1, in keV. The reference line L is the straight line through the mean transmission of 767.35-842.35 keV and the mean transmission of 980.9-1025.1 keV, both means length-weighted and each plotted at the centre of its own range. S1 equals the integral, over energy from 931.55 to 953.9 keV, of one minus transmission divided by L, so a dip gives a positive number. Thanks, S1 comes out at 3.26 keV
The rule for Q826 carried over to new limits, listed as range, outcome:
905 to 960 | 4.3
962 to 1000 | 5.15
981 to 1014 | 5.46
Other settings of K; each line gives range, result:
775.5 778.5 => 4.65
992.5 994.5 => 5.65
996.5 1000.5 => 5.68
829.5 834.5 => 3.93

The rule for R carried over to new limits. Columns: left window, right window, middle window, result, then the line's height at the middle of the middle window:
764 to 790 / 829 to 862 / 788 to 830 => 4.5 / 4.37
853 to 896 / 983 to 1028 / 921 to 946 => 1.5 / 4.75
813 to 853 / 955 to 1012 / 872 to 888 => 1.0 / 4.34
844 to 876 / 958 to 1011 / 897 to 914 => 1.4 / 4.66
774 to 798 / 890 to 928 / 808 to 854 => 3.7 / 4.34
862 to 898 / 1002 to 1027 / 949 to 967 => 2.3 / 4.71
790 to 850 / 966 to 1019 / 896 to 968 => 7.3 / 4.78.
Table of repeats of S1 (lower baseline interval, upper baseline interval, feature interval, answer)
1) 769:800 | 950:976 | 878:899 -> 1.2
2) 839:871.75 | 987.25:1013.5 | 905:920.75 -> 1.6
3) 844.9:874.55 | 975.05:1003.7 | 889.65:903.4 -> 1.9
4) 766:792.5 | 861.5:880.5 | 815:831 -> 2.1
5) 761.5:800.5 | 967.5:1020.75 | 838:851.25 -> 1.0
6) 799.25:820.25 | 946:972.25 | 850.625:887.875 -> -3.0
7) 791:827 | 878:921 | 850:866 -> -1.7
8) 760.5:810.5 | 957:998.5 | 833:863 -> 1.3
